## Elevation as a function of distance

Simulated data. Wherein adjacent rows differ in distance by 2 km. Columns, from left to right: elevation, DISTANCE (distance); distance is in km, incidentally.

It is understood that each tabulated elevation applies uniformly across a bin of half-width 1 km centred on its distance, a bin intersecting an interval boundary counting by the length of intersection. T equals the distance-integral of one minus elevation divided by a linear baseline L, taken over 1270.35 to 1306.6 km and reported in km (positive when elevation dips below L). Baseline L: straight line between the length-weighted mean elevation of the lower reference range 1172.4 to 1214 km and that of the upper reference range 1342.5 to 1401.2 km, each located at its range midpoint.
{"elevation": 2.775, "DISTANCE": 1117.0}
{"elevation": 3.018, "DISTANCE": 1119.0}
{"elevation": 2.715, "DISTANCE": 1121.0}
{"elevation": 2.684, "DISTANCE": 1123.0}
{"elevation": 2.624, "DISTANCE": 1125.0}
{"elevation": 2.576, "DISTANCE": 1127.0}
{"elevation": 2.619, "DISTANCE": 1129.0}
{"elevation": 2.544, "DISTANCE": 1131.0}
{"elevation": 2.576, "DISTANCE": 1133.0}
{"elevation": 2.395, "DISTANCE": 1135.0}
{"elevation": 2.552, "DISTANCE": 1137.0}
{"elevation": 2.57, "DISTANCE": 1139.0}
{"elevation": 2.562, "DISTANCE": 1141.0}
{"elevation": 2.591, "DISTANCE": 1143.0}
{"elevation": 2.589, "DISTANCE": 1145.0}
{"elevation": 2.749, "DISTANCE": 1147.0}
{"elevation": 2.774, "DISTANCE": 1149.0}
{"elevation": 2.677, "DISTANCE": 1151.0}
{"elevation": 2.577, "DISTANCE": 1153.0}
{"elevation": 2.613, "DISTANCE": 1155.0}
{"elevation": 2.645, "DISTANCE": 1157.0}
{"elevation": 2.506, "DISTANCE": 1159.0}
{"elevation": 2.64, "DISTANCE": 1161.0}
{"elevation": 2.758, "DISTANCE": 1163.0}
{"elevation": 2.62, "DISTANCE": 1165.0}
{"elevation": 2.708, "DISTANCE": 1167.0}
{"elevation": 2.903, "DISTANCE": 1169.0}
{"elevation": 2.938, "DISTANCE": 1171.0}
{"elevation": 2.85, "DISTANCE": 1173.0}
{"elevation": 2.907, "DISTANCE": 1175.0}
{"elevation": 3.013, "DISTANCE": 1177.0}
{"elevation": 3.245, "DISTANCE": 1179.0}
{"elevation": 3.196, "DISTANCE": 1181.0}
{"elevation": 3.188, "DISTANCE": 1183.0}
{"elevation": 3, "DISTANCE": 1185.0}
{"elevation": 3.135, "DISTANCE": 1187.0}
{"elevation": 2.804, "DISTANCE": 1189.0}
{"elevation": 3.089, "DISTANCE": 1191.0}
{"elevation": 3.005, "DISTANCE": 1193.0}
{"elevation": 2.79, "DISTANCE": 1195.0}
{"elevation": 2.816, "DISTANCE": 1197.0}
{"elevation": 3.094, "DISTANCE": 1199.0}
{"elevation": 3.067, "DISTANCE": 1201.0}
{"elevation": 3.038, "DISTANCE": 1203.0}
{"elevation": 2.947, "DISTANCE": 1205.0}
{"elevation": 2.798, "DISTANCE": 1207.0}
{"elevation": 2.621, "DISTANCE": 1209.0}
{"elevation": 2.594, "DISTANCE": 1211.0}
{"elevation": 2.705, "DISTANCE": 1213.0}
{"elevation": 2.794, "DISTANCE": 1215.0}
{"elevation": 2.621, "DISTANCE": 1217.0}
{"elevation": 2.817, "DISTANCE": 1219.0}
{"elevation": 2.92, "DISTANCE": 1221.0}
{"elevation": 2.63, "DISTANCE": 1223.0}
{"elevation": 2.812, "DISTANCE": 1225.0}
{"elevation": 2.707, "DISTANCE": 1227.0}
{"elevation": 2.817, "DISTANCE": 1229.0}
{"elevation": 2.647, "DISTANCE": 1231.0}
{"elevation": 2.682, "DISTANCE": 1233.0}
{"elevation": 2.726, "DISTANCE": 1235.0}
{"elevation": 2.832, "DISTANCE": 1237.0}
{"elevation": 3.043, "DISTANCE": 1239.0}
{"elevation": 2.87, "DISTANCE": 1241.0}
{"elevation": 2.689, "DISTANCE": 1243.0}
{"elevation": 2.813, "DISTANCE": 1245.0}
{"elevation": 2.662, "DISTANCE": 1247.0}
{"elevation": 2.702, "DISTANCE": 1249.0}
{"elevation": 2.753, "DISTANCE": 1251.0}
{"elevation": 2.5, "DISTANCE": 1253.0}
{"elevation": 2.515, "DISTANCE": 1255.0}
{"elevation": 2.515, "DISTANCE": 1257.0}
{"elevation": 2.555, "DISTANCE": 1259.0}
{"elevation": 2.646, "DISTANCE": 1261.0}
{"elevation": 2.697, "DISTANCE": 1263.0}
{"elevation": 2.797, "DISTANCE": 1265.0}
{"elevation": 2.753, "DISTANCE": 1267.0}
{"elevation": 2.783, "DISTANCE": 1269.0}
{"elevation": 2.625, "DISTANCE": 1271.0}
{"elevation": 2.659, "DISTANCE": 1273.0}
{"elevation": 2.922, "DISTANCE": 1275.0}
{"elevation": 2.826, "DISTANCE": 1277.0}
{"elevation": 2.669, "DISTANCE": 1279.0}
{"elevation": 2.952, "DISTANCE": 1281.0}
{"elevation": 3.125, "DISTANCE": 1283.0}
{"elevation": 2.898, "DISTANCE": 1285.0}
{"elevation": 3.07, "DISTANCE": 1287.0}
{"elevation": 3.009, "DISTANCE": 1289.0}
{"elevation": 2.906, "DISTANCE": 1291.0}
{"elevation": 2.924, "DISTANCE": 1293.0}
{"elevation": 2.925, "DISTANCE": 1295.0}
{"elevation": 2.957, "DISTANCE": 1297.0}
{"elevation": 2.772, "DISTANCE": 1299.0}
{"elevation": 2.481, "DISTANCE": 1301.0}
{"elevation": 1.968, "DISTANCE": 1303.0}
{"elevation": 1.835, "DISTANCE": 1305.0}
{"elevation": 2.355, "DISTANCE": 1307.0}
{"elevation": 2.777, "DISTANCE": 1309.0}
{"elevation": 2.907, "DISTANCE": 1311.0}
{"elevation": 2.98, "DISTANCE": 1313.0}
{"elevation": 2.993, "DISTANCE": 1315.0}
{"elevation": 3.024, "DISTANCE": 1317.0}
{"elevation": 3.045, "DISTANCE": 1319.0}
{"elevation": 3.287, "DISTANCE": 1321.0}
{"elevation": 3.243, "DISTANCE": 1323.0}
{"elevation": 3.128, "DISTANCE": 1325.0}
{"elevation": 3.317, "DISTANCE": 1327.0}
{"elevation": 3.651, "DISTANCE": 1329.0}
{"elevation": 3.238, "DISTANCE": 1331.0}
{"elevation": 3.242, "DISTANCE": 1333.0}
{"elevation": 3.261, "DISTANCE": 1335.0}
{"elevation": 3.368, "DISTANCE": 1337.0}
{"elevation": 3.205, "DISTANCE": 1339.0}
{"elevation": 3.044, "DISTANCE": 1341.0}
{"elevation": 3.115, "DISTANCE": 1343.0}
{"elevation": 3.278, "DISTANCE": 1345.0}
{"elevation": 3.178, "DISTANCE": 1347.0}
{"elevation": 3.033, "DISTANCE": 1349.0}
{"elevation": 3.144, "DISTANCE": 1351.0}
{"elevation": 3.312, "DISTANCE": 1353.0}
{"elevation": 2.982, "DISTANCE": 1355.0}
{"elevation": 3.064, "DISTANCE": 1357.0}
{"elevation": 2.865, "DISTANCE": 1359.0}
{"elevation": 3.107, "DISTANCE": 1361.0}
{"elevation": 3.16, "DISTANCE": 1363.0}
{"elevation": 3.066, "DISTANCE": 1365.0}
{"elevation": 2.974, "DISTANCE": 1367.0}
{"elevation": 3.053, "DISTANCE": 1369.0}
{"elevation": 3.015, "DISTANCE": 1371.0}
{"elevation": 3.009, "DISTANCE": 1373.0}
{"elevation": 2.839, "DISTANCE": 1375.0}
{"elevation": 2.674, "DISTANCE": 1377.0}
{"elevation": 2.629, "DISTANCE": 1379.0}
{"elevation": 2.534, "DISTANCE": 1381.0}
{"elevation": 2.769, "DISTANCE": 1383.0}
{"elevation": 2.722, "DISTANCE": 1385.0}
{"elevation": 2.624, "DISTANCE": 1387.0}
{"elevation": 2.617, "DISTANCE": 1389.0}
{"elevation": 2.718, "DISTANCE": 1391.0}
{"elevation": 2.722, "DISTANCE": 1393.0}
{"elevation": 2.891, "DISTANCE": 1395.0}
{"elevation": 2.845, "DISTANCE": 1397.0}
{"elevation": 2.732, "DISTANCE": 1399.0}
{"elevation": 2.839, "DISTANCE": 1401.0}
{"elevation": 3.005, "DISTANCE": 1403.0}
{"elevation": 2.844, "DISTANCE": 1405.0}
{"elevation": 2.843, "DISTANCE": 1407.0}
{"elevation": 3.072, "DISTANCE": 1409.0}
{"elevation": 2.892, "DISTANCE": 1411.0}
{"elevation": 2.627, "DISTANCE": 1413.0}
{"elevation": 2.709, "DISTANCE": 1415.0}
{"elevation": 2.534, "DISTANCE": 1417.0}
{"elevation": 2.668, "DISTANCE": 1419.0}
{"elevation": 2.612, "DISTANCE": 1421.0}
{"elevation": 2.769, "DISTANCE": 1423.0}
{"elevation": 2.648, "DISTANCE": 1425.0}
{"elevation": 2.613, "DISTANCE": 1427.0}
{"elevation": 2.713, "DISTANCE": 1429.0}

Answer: 2.30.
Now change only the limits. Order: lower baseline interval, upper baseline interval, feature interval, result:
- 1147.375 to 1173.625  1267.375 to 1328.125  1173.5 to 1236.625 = -2.89 km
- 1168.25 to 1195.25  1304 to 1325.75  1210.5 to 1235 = 1.95 km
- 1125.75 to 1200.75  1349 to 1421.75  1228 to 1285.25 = 1.37 km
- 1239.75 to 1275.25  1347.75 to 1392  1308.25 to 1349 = -4.84 km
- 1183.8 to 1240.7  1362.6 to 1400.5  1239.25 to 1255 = 0.67 km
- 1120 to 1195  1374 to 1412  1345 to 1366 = -2.45 km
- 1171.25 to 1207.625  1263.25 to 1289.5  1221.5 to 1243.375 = 1.11 km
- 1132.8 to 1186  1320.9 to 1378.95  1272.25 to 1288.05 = 0.50 km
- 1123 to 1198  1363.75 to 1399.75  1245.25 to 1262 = 1.00 km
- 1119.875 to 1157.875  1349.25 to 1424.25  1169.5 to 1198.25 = -3.69 km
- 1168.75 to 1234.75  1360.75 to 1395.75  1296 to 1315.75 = 1.77 km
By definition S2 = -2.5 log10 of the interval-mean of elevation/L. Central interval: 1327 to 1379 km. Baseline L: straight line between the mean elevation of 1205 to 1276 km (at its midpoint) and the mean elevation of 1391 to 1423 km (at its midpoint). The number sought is -0.13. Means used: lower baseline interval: 2.72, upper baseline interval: 2.79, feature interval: 3.11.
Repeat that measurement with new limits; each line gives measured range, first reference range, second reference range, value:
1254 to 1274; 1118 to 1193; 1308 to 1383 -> 0.11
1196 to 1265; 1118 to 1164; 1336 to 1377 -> 0.02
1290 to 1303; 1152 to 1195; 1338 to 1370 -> 0.10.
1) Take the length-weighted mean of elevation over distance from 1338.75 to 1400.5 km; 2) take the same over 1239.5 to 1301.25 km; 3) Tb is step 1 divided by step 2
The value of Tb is 1.05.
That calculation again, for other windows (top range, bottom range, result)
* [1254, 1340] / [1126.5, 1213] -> 1.03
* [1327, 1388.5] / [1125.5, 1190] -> 1.11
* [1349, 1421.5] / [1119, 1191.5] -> 1.04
